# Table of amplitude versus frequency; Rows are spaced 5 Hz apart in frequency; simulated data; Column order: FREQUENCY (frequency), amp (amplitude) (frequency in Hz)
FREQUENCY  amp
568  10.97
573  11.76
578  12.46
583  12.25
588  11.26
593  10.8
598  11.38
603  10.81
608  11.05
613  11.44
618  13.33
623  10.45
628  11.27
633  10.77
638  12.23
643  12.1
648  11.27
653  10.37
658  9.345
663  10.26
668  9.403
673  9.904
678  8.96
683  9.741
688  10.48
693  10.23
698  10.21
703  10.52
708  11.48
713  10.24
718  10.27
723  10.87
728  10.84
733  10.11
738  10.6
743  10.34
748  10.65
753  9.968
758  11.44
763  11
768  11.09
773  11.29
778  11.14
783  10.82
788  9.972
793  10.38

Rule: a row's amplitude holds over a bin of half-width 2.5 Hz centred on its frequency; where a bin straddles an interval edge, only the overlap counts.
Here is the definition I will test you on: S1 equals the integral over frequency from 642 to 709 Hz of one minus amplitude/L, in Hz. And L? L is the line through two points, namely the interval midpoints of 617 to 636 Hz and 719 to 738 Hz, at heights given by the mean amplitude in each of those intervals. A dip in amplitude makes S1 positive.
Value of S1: 4.4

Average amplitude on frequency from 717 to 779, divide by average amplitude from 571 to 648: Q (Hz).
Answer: 0.93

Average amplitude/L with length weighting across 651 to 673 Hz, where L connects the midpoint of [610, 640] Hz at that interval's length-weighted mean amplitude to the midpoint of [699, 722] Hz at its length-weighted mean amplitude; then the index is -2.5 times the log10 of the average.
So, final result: 0.14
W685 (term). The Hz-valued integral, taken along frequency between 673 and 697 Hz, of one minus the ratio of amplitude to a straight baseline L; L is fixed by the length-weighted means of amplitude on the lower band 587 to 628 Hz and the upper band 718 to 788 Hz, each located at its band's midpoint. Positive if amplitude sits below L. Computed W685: 2.5 Hz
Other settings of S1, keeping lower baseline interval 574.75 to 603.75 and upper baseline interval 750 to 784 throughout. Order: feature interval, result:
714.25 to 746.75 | 1.7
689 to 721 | 1.9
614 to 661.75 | 0.7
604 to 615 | 0.3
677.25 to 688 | 1.5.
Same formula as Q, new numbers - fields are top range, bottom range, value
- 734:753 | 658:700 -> 1.06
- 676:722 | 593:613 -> 0.93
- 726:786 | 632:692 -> 1.04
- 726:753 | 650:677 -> 1.06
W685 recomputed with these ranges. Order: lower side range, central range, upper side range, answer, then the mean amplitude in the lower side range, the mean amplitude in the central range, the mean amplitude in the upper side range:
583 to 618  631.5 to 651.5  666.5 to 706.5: -1.6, 11.4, 11.6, 9.98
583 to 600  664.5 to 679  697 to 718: 1.7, 11.3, 9.53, 10.6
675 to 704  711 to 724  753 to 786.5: -0.1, 10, 10.4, 11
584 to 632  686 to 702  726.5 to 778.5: 1.0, 11.3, 10.3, 10.8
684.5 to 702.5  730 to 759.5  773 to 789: 0.3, 10.3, 10.5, 10.8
